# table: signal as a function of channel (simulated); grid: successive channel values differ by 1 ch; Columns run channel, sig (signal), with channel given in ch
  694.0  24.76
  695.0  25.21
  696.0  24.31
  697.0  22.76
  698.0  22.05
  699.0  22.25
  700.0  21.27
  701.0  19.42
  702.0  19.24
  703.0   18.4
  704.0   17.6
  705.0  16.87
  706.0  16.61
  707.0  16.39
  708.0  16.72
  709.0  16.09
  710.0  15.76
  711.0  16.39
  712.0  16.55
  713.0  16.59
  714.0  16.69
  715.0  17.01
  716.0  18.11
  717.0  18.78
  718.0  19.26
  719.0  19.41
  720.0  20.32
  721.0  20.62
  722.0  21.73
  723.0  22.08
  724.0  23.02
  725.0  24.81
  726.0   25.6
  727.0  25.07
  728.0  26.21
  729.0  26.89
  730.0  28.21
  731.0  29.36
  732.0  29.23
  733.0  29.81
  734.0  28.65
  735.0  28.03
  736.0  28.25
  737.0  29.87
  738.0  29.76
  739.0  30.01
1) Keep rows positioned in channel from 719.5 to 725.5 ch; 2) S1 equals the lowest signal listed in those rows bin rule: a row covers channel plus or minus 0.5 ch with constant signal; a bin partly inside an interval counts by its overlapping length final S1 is 20.32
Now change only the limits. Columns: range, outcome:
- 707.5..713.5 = 15.76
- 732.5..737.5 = 28.03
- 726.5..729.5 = 25.07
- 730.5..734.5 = 28.65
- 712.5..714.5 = 16.59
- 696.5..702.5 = 19.24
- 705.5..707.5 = 16.39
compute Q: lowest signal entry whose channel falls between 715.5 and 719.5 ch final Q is 18.11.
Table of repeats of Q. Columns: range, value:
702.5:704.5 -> 17.6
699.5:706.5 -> 16.61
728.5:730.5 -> 26.89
